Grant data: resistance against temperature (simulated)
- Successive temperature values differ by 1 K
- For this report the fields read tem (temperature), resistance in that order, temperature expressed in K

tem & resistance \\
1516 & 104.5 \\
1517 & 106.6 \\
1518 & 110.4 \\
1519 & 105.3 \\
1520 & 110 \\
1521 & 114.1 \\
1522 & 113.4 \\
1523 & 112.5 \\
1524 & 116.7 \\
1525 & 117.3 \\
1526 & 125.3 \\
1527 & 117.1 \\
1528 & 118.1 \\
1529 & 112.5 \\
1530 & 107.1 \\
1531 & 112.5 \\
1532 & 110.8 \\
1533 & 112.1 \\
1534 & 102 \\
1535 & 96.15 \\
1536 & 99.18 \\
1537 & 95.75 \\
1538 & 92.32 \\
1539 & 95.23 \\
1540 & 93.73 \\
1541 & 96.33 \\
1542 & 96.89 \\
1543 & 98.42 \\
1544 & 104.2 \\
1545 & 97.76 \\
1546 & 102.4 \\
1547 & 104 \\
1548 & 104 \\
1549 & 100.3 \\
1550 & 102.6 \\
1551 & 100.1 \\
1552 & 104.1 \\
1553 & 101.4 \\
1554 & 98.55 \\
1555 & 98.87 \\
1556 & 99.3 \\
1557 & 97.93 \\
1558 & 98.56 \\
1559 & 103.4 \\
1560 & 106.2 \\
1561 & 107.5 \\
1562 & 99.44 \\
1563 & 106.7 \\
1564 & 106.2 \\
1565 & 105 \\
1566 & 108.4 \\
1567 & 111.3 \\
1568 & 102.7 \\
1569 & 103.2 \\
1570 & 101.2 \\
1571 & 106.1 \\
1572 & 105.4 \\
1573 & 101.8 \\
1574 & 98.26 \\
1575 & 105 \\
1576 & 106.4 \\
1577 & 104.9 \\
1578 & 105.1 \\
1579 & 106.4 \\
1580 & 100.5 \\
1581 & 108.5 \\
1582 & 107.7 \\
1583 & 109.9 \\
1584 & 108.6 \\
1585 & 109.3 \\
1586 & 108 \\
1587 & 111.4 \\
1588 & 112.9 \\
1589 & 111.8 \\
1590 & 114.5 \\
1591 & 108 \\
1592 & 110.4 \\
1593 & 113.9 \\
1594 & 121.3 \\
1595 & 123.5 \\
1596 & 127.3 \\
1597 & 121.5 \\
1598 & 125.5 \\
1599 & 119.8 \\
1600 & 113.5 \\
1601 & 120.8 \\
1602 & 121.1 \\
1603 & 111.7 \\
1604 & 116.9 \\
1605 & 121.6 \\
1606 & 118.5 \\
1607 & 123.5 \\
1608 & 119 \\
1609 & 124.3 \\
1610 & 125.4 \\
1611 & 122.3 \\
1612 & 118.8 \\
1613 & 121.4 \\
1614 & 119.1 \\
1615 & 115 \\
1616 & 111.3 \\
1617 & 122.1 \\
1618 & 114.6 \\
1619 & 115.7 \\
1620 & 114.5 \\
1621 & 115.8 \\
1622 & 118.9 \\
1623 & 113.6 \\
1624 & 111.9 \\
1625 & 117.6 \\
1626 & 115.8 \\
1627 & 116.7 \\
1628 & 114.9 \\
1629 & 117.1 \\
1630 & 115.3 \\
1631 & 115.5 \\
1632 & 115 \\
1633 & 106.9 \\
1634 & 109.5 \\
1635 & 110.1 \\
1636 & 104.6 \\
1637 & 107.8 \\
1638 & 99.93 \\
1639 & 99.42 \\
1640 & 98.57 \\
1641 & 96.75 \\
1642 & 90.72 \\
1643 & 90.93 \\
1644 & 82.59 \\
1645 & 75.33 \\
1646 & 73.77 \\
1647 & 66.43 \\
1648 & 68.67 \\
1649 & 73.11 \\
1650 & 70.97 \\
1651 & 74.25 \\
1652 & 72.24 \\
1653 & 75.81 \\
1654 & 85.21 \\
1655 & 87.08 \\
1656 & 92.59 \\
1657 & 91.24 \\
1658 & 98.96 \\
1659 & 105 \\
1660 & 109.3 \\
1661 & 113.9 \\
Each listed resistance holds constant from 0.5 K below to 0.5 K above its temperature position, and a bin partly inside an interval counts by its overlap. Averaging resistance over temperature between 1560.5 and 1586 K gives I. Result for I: 105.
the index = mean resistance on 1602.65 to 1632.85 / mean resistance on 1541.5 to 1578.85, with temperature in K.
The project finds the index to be 1.14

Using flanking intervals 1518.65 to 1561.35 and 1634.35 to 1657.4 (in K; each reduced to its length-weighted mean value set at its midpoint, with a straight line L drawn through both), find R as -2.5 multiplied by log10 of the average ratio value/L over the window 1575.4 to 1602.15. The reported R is -0.17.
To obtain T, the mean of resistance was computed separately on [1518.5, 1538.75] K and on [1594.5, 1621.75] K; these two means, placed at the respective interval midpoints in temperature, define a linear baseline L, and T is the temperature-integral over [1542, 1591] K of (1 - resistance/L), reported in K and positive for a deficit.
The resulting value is 4.2 K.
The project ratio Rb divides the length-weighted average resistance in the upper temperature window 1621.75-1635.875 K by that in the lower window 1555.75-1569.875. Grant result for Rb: 1.09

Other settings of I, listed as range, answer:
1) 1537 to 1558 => 99.3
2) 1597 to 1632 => 118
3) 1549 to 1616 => 110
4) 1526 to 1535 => 111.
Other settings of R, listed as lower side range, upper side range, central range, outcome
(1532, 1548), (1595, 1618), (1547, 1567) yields 0.02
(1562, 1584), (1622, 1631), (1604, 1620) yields -0.06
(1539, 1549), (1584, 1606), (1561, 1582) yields 0.04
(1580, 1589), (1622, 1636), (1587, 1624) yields -0.06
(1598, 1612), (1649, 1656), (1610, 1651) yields -0.07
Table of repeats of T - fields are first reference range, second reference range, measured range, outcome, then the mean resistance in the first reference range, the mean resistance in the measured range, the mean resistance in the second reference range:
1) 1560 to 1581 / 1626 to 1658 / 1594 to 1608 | -2.83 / 105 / 120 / 93.9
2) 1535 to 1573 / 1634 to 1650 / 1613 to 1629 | -4.14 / 101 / 116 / 89.3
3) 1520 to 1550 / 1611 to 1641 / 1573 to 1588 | 0.39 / 106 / 106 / 113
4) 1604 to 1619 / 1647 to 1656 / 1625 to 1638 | -1.89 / 120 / 112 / 76.3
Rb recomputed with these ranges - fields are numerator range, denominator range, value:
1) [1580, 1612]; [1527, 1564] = 1.14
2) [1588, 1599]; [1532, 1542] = 1.19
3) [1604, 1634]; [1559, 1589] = 1.10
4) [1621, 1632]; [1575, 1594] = 1.06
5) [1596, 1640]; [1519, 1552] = 1.10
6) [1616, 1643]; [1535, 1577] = 1.09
